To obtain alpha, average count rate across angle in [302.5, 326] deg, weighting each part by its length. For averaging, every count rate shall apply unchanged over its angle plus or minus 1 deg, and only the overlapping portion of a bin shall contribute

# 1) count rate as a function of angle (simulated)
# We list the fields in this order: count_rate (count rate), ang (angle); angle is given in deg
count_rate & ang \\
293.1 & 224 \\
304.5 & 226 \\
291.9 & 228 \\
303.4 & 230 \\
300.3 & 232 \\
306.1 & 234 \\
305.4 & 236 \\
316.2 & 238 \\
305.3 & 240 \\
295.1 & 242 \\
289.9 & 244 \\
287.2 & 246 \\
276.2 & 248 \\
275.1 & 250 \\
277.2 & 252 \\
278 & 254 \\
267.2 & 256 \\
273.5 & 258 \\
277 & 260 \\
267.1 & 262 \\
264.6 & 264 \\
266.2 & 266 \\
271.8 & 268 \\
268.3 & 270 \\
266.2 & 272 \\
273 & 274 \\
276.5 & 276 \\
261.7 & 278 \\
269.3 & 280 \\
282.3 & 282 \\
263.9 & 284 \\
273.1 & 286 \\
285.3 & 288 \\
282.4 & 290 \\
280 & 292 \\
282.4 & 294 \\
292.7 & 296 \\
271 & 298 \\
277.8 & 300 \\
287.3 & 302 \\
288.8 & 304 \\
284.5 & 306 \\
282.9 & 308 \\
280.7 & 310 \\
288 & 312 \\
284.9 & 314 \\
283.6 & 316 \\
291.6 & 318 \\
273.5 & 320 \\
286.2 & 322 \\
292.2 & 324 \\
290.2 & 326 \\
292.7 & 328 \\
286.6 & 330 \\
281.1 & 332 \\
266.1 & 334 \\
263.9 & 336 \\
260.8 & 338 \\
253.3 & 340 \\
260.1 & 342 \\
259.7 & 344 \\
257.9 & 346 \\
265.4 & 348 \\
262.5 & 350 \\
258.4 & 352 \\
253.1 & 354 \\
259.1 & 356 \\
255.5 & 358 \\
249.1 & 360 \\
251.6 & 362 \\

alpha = 285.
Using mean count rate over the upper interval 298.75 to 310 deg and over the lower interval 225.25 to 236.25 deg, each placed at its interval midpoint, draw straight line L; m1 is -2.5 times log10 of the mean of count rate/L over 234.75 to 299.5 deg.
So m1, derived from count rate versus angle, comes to 0.05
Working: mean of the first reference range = 302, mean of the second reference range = 284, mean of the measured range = 279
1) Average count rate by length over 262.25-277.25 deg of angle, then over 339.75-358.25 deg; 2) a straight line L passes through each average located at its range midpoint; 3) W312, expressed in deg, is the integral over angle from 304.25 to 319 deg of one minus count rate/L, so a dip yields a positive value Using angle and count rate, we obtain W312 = -1.2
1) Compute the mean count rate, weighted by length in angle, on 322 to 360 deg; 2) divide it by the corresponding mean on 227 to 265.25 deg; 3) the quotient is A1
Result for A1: 0.93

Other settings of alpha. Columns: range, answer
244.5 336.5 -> 278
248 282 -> 271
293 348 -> 278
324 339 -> 278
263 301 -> 274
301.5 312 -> 285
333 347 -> 260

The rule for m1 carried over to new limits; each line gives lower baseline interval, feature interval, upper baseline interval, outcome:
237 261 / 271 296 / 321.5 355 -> 0.01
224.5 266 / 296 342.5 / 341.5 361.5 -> -0.05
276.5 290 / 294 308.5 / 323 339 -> -0.03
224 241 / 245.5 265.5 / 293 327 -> 0.09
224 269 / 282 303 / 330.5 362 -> -0.02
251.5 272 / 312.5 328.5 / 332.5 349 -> -0.09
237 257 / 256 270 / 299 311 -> 0.06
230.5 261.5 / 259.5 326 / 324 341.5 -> 0.01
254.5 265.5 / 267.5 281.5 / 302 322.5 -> 0.02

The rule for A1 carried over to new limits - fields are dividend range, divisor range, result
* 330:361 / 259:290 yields 0.96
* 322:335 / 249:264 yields 1.04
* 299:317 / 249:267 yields 1.05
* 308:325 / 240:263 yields 1.02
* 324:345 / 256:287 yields 1.01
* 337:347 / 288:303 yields 0.92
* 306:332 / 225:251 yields 0.96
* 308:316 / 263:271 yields 1.06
